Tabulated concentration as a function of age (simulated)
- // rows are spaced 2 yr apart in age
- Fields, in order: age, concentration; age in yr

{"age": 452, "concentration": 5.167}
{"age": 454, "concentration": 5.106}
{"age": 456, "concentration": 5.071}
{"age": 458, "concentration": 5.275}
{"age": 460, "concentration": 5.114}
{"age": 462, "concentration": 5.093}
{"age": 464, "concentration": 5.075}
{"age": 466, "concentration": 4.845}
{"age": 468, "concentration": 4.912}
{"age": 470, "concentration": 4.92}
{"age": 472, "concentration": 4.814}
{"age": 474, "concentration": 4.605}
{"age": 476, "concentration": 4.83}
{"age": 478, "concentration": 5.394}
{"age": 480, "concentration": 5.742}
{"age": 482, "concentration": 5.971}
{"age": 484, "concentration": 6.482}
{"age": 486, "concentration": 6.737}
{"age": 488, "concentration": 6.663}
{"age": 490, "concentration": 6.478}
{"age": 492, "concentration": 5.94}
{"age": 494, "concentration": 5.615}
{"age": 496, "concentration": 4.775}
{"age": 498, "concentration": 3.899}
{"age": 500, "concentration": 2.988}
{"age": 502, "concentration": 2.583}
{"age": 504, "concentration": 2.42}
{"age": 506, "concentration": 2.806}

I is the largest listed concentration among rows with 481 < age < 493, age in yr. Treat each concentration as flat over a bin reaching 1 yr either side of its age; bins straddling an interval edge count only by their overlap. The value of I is 6.737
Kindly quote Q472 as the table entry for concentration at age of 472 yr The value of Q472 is 4.814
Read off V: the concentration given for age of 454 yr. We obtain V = 5.106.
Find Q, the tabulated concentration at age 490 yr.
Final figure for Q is 6.478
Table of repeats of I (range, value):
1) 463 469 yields 5.075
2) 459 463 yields 5.114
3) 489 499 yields 6.478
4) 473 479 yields 5.394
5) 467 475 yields 4.92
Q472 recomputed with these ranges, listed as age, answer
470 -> 4.92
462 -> 5.093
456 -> 5.071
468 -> 4.912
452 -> 5.167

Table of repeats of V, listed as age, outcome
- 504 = 2.42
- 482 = 5.971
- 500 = 2.988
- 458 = 5.275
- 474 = 4.605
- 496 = 4.775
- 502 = 2.583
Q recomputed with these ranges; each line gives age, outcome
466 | 4.845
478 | 5.394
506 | 2.806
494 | 5.615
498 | 3.899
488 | 6.663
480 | 5.742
